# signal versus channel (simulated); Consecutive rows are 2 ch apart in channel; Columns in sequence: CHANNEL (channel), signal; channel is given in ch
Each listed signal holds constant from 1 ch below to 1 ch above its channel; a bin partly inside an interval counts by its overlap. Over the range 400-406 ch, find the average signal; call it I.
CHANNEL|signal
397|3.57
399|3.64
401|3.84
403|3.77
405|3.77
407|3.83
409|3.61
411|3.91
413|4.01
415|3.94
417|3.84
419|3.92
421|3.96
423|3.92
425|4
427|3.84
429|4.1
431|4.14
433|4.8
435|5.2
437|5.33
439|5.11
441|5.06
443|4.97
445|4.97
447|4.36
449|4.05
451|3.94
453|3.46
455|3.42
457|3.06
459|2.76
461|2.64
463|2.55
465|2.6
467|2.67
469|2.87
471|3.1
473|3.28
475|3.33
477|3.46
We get 3.79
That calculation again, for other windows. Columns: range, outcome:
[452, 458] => 3.31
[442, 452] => 4.46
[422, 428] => 3.92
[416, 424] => 3.91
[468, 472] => 2.99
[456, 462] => 2.82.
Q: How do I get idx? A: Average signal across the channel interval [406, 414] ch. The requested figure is 3.84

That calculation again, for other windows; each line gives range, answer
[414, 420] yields 3.9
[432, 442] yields 5.1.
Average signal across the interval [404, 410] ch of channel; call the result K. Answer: 3.74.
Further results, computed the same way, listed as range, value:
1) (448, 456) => 3.72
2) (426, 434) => 4.22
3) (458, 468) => 2.64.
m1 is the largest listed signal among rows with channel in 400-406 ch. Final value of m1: 3.84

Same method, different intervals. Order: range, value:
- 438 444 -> 5.11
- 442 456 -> 4.97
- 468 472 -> 3.1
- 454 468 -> 3.42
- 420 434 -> 4.8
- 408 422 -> 4.01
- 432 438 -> 5.33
